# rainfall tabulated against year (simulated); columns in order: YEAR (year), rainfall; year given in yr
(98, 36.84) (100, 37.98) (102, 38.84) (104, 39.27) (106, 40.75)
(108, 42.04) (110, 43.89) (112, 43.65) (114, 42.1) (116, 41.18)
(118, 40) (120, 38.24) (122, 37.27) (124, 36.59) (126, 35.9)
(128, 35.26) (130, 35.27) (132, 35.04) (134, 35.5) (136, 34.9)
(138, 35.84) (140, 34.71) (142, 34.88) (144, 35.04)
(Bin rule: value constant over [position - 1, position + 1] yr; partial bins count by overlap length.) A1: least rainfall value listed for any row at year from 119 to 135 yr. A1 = 35.04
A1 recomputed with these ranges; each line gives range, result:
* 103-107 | 39.27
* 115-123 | 37.27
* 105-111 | 40.75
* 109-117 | 41.18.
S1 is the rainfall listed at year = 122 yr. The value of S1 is 37.27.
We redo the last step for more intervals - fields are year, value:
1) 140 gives 34.71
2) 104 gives 39.27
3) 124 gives 36.59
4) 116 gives 41.18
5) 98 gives 36.84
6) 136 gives 34.9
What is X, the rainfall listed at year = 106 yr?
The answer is 40.75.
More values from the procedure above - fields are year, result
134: 35.5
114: 42.1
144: 35.04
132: 35.04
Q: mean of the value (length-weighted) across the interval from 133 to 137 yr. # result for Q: 35.2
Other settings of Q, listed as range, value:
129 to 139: 35.3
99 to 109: 39.8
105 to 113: 42.6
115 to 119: 40.6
